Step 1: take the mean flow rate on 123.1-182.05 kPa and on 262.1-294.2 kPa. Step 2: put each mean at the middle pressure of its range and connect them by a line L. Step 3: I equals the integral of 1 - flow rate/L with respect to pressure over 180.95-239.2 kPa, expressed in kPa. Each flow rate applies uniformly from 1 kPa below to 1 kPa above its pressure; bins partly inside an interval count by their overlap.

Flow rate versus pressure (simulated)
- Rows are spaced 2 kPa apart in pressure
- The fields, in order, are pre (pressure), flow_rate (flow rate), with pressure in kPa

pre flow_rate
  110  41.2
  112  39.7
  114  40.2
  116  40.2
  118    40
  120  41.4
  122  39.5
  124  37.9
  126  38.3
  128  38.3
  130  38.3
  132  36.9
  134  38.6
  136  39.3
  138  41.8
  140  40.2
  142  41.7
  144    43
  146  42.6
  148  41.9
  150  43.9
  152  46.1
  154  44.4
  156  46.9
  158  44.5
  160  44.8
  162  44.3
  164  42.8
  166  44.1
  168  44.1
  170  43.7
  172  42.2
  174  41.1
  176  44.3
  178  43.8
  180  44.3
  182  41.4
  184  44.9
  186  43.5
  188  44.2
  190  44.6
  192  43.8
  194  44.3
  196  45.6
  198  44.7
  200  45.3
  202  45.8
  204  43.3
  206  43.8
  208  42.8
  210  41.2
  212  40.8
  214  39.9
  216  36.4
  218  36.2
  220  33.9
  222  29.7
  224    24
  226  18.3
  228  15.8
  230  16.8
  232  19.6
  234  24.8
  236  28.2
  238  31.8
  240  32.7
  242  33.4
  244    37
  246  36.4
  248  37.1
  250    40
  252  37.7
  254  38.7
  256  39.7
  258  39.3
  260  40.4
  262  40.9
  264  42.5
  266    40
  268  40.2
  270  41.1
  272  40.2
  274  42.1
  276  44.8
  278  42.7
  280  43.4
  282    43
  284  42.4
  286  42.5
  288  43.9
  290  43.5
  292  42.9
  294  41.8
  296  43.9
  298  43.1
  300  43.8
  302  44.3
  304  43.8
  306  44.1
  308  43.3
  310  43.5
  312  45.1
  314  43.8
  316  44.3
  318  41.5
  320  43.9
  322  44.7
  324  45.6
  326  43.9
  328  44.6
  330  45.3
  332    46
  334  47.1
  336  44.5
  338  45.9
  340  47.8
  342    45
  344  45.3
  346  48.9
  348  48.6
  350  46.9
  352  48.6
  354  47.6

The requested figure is 8.1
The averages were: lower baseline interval 42.2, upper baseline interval 42.3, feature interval 36.4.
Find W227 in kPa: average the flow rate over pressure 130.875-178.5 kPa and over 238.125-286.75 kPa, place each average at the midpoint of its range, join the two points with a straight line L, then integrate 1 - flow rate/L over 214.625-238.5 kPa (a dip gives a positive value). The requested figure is 8.43 kPa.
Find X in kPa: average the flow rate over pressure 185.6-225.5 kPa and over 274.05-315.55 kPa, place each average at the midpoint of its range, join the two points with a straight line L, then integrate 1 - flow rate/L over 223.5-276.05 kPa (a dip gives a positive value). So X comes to 9.88 kPa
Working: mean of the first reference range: 40.4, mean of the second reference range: 43.5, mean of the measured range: 34.1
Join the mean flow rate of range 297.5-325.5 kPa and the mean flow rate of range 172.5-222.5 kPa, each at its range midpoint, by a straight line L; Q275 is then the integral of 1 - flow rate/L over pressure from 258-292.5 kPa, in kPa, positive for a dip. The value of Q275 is 1.0 kPa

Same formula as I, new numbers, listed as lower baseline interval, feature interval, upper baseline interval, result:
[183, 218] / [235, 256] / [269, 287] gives 3.5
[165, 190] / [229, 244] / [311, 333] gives 5.6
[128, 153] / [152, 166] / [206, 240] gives -2.2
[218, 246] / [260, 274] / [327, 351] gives -3.1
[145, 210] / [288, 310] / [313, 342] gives 0.6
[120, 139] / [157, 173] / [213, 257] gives -3.3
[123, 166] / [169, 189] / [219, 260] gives -2.9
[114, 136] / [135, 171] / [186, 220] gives -2.8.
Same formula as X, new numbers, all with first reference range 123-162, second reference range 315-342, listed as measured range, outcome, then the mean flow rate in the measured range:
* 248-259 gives 1.2 kPa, 38.9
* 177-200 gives -0.9 kPa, 44.2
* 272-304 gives 0.8 kPa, 43.1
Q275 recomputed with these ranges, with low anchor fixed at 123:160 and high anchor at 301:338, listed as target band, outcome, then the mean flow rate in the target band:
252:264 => 1.0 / 39.9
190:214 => -0.7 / 43.6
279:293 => 0.3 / 43.1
